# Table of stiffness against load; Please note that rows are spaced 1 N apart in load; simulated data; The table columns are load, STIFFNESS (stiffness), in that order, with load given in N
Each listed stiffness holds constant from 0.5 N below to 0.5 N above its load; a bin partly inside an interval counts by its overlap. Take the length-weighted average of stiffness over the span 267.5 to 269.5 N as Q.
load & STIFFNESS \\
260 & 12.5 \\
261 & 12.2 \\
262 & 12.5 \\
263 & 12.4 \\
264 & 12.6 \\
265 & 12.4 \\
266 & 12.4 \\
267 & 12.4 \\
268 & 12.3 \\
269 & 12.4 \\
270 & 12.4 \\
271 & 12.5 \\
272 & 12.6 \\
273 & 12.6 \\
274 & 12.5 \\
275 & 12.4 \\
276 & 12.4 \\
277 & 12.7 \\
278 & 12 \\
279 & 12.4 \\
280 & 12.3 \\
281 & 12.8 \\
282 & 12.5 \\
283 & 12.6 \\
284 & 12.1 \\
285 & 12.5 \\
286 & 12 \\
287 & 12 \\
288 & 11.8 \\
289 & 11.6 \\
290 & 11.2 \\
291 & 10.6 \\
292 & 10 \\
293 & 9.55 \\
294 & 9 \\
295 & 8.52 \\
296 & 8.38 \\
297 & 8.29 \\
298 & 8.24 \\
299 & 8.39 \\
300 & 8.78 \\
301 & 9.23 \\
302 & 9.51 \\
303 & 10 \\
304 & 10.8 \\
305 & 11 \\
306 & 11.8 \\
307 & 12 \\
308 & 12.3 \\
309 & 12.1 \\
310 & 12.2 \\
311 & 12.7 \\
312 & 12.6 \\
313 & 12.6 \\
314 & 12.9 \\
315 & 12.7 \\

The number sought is 12.4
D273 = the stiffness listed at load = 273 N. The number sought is 12.6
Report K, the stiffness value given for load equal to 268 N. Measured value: 12.3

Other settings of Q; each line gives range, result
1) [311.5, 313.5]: 12.6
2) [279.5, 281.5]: 12.6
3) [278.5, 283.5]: 12.5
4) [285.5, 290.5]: 11.7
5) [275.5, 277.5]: 12.6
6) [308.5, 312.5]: 12.4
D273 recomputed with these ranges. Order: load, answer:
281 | 12.8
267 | 12.4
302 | 9.51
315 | 12.7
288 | 11.8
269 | 12.4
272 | 12.6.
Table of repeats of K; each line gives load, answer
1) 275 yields 12.4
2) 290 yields 11.2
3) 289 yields 11.6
